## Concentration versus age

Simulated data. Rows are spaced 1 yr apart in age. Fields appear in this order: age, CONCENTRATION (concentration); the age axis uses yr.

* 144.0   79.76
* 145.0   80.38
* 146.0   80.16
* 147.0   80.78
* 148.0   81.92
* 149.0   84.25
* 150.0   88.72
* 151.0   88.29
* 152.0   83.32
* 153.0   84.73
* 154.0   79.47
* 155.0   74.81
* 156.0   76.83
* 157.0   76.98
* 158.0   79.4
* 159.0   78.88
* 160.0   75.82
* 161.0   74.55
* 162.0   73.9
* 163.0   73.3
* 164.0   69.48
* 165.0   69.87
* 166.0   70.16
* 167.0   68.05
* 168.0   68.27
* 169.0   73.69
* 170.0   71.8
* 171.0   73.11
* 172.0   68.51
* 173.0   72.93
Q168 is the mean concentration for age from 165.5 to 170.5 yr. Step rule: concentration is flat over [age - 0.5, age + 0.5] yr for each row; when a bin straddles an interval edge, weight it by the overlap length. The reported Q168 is 70.4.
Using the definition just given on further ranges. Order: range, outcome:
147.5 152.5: 85.3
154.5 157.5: 76.2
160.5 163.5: 73.9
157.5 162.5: 76.5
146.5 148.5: 81.3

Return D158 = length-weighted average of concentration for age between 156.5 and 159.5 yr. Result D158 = 78.4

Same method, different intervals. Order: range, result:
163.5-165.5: 69.7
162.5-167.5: 70.2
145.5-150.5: 83.2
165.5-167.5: 69.1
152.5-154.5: 82.1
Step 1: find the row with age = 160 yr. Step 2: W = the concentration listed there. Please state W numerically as 75.82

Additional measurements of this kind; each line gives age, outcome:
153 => 84.73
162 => 73.9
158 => 79.4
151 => 88.29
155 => 74.81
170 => 71.8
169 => 73.69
